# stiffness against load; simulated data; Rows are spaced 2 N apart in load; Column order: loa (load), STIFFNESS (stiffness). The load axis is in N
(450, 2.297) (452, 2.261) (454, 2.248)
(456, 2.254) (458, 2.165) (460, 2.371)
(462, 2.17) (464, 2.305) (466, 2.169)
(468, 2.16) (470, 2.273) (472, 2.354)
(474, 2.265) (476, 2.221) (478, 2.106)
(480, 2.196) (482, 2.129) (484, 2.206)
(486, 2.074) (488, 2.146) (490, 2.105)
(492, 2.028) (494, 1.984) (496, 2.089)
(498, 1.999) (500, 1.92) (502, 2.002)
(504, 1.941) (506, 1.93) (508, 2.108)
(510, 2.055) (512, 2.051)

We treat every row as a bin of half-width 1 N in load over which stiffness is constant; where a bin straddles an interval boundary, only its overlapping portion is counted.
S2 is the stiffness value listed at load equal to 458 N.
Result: 2.165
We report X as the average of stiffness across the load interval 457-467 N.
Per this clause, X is 2.24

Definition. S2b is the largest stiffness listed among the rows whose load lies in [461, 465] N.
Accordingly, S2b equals 2.305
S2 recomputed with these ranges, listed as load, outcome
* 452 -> 2.261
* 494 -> 1.984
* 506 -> 1.93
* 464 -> 2.305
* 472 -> 2.354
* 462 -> 2.17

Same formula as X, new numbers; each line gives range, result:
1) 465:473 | 2.24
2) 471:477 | 2.28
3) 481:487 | 2.14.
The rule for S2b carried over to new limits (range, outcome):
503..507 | 1.941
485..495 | 2.146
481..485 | 2.206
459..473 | 2.371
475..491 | 2.221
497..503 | 2.002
